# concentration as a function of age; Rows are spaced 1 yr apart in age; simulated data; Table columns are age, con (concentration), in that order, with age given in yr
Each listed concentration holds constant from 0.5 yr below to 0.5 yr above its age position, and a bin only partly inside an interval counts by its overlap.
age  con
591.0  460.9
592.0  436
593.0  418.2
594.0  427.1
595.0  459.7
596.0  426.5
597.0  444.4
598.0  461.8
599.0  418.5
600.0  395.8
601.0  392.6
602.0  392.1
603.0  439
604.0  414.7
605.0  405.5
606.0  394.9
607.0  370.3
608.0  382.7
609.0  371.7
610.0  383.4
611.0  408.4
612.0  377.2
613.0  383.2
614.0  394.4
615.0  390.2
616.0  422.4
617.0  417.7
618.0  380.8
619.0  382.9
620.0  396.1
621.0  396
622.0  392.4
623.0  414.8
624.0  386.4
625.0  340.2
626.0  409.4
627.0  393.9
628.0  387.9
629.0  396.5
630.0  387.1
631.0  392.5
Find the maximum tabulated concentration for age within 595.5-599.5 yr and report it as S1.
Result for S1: 461.8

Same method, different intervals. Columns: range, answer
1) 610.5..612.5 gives 408.4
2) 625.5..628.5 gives 409.4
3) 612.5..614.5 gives 394.4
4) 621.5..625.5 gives 414.8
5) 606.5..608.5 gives 382.7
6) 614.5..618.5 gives 422.4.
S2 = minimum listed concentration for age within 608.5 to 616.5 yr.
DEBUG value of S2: 371.7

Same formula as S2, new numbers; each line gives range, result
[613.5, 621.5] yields 380.8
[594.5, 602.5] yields 392.1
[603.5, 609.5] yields 370.3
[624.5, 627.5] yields 340.2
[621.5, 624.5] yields 386.4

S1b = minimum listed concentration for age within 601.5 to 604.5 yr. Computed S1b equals 392.1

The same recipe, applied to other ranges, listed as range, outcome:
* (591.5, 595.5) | 418.2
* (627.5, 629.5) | 387.9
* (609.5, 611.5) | 383.4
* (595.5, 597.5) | 426.5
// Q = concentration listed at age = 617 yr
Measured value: 417.7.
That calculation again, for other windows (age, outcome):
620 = 396.1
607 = 370.3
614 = 394.4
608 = 382.7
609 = 371.7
